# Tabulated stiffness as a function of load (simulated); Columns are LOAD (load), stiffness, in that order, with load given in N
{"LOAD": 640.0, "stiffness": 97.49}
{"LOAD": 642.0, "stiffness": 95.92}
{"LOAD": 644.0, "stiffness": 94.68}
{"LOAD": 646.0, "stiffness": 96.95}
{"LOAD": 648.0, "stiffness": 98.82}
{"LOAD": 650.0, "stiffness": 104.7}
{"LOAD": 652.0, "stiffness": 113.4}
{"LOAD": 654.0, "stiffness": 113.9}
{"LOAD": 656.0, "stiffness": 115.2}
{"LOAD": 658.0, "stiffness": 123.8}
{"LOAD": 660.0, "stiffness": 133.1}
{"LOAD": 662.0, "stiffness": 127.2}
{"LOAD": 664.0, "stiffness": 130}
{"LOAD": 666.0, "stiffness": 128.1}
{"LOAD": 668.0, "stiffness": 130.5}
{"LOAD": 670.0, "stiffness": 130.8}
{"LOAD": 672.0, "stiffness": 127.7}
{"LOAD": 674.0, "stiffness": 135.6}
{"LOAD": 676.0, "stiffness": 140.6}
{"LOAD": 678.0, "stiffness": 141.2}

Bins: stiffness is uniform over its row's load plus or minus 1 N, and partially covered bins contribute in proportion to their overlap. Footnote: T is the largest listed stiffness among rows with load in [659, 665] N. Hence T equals 133.1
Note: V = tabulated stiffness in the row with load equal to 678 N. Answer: 141.2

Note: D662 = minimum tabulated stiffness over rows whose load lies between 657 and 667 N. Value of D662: 123.8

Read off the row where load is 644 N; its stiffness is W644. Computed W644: 94.68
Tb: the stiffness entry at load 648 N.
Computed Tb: 98.82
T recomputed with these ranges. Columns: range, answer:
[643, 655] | 113.9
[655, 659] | 123.8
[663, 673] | 130.8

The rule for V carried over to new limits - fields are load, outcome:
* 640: 97.49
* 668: 130.5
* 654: 113.9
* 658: 123.8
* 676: 140.6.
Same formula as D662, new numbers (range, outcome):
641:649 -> 94.68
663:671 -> 128.1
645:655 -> 96.95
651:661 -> 113.4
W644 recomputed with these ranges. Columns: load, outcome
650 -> 104.7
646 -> 96.95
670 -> 130.8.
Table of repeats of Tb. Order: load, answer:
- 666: 128.1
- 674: 135.6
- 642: 95.92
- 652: 113.4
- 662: 127.2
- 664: 130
